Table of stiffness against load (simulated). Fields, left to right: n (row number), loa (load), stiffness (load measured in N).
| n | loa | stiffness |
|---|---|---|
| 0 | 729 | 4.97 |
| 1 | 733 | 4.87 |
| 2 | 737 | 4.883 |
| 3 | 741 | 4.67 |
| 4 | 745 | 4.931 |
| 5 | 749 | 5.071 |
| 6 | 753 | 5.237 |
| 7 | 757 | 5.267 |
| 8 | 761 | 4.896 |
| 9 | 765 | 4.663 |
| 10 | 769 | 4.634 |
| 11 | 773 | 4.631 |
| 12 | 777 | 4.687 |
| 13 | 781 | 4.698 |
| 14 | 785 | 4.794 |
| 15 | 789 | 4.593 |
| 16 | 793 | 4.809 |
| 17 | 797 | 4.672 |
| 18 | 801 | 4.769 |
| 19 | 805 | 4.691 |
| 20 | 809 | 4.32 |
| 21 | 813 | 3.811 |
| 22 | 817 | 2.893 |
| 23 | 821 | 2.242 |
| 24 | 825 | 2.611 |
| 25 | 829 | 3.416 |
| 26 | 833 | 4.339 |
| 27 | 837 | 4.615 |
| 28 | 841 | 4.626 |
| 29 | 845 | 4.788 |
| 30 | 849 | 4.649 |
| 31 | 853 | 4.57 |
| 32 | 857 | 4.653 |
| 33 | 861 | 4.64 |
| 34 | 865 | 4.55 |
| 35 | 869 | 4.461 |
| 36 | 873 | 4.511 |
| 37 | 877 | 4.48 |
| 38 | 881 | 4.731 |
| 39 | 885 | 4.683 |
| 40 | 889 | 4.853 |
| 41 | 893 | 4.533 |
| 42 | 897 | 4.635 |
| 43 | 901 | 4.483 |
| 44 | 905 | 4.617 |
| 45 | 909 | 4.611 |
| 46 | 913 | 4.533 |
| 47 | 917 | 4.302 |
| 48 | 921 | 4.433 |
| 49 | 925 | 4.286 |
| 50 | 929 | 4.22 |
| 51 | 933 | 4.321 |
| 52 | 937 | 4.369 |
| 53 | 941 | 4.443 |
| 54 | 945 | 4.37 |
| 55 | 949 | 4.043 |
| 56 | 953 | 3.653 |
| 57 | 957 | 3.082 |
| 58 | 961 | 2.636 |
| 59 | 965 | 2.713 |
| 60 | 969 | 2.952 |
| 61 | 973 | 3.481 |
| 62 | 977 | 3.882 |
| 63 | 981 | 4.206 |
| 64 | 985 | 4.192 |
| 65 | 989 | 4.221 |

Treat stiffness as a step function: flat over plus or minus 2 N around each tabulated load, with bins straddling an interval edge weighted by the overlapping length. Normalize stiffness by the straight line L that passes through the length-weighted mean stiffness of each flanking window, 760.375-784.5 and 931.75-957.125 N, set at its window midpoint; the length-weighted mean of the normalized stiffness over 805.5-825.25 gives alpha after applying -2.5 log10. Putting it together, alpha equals 0.34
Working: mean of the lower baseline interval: 4.7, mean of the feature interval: 3.34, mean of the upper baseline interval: 4.1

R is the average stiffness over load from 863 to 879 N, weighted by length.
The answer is 4.5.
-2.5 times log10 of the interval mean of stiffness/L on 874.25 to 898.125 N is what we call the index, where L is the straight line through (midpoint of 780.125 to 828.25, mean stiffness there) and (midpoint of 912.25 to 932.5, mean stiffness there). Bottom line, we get -0.10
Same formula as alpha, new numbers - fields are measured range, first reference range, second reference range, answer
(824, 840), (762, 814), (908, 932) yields 0.17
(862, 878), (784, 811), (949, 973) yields -0.14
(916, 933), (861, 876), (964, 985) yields -0.08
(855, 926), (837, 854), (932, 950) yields -0.01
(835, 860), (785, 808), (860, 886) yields -0.01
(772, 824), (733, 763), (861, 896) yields 0.15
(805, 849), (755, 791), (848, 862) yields 0.21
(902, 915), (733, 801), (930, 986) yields -0.14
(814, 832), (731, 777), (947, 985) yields 0.44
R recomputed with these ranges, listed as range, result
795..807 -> 4.71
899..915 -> 4.56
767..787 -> 4.69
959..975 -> 2.95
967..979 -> 3.44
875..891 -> 4.69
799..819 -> 4.1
